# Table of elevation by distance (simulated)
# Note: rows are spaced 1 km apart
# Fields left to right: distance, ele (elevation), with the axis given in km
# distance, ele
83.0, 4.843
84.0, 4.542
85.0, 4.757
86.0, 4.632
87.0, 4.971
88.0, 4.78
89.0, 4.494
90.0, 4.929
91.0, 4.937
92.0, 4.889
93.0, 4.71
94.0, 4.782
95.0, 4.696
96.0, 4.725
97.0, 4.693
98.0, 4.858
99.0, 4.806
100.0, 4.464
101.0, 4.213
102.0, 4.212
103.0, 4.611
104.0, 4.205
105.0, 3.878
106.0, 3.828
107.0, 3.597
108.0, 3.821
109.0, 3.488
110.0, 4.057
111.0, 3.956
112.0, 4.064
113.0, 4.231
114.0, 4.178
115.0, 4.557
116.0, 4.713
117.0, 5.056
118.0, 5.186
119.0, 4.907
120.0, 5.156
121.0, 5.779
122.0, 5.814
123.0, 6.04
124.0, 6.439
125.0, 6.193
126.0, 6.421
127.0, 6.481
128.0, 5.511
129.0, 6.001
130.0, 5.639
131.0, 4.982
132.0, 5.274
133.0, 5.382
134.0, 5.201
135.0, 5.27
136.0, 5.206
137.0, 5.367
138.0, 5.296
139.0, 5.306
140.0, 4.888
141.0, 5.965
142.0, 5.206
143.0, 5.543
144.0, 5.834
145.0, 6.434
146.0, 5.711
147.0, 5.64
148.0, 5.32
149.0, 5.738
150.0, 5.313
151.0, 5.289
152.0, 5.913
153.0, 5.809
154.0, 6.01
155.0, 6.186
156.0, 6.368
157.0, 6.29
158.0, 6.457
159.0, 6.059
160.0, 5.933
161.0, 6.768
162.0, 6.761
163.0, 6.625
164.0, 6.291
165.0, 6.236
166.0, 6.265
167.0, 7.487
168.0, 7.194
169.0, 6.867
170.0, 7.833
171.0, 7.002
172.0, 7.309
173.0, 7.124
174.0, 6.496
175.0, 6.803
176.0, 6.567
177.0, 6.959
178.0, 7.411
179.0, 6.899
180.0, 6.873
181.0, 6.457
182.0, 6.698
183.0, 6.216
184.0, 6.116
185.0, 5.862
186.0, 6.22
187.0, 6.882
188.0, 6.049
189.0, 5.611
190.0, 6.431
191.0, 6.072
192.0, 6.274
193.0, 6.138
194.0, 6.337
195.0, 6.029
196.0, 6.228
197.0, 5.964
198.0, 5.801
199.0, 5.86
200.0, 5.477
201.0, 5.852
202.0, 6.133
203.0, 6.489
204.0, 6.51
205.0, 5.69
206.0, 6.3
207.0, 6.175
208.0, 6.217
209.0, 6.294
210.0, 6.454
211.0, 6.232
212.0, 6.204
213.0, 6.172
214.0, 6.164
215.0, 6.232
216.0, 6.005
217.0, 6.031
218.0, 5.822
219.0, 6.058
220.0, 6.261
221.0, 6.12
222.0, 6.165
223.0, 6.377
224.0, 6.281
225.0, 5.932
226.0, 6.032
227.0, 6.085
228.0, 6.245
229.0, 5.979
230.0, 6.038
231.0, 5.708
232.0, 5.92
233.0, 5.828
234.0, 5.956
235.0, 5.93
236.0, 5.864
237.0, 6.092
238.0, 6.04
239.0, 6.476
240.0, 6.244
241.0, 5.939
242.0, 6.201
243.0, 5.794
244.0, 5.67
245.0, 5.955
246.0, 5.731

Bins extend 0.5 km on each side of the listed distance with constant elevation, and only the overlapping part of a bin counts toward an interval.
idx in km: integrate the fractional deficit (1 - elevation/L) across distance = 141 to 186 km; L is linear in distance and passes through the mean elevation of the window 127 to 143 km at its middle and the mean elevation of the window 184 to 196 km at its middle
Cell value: -4.3 km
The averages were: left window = 5.41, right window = 6.17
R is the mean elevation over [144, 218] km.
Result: 6.3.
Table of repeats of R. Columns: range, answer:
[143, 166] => 6.04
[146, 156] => 5.73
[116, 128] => 5.72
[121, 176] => 6.05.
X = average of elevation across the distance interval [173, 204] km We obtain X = 6.32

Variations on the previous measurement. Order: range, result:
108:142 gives 5.19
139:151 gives 5.57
